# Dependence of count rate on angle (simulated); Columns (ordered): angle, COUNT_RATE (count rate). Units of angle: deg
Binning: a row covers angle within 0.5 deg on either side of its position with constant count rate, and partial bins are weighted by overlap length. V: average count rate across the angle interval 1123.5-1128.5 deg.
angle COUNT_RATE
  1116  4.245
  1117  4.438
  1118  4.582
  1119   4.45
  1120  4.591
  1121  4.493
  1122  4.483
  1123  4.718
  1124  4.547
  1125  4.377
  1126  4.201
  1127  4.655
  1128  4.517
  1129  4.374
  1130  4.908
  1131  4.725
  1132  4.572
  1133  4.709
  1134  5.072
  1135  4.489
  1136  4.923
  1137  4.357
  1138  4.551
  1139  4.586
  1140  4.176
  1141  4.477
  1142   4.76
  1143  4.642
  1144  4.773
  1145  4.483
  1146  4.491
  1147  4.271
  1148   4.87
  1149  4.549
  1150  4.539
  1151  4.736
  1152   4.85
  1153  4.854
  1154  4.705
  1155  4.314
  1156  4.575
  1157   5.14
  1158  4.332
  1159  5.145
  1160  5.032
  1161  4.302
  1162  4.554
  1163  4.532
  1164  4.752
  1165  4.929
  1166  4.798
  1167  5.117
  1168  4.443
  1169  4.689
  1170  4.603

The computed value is 4.46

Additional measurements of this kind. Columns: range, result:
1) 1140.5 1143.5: 4.63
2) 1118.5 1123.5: 4.55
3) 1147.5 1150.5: 4.65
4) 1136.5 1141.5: 4.43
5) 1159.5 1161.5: 4.67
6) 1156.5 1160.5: 4.91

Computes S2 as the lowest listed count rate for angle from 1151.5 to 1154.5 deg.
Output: 4.705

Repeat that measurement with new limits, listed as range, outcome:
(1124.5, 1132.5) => 4.201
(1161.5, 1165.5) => 4.532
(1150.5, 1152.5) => 4.736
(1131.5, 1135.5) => 4.489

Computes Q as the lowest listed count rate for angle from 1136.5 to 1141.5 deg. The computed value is 4.176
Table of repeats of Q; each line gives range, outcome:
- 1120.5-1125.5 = 4.377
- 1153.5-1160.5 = 4.314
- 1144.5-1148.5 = 4.271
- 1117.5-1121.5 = 4.45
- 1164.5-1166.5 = 4.798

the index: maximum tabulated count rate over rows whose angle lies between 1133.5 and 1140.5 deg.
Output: 5.072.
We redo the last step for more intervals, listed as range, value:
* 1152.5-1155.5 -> 4.854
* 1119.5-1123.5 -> 4.718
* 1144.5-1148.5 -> 4.87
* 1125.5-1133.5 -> 4.908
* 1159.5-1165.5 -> 5.032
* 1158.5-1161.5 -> 5.145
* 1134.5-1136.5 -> 4.923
